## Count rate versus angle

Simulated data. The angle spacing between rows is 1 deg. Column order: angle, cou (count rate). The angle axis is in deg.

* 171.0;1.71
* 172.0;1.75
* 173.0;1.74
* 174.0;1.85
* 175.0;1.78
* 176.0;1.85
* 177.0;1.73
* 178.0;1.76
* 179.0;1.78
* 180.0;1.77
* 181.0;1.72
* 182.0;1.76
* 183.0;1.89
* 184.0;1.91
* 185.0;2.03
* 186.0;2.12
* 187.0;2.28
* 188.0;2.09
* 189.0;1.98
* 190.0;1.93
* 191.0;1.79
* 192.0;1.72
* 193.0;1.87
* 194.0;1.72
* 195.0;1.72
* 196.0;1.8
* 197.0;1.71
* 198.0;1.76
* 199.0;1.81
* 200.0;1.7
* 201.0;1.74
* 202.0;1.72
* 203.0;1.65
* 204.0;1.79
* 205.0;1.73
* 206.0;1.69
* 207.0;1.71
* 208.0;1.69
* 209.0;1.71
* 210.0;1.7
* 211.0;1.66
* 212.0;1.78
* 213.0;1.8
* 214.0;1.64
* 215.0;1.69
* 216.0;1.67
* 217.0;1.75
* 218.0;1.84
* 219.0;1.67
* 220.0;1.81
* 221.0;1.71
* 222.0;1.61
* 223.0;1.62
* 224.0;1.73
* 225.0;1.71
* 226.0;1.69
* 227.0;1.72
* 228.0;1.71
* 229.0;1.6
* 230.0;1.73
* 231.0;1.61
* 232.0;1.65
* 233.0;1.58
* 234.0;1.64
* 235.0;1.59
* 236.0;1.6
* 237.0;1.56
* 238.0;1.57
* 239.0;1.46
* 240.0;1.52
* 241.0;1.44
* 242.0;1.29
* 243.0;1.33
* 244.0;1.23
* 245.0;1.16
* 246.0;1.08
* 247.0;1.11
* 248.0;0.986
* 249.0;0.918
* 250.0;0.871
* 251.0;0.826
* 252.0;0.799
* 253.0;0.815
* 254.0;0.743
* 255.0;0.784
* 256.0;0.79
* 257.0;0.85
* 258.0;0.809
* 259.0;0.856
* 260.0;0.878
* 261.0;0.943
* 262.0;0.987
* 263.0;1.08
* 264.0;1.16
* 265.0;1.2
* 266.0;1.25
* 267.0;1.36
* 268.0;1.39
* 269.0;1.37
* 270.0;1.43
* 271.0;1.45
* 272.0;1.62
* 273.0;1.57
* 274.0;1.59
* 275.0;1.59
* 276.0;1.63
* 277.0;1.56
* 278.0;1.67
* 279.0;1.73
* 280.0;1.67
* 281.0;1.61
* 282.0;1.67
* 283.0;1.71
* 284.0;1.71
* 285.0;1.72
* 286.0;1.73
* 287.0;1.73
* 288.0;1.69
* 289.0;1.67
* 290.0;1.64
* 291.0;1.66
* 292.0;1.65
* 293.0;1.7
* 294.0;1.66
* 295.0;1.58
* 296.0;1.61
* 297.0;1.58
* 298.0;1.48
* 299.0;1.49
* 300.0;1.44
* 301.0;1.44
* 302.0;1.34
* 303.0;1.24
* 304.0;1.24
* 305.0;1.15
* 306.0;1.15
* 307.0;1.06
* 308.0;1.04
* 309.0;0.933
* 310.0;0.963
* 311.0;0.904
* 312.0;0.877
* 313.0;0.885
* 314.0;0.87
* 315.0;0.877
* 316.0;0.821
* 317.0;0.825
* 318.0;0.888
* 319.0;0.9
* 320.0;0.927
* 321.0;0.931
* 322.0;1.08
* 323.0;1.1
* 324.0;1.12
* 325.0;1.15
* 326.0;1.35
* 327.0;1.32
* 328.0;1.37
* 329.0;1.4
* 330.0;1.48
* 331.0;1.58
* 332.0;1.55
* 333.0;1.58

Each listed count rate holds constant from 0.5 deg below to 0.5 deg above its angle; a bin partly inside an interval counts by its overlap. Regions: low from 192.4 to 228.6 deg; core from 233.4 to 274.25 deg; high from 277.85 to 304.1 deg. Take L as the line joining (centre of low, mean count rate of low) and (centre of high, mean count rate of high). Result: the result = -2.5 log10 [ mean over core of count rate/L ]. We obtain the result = 0.358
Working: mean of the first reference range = 1.72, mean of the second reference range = 1.6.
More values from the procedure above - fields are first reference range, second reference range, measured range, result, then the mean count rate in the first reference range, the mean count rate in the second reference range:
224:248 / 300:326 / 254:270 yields 0.26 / 1.5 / 1.04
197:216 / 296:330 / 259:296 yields -0.14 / 1.72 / 1.14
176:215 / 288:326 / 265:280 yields -0.08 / 1.8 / 1.22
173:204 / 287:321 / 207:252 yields 0.07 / 1.83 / 1.25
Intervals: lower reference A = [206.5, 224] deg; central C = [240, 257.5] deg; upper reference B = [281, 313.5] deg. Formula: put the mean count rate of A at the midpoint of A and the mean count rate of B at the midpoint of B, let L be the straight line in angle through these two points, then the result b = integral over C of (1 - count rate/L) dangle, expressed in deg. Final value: 6.4 deg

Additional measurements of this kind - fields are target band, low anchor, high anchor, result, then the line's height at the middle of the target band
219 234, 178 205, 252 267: -3.3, 1.38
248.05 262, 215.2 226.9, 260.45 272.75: 5.4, 1.39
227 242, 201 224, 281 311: 0.6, 1.65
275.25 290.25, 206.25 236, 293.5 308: -2.4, 1.45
